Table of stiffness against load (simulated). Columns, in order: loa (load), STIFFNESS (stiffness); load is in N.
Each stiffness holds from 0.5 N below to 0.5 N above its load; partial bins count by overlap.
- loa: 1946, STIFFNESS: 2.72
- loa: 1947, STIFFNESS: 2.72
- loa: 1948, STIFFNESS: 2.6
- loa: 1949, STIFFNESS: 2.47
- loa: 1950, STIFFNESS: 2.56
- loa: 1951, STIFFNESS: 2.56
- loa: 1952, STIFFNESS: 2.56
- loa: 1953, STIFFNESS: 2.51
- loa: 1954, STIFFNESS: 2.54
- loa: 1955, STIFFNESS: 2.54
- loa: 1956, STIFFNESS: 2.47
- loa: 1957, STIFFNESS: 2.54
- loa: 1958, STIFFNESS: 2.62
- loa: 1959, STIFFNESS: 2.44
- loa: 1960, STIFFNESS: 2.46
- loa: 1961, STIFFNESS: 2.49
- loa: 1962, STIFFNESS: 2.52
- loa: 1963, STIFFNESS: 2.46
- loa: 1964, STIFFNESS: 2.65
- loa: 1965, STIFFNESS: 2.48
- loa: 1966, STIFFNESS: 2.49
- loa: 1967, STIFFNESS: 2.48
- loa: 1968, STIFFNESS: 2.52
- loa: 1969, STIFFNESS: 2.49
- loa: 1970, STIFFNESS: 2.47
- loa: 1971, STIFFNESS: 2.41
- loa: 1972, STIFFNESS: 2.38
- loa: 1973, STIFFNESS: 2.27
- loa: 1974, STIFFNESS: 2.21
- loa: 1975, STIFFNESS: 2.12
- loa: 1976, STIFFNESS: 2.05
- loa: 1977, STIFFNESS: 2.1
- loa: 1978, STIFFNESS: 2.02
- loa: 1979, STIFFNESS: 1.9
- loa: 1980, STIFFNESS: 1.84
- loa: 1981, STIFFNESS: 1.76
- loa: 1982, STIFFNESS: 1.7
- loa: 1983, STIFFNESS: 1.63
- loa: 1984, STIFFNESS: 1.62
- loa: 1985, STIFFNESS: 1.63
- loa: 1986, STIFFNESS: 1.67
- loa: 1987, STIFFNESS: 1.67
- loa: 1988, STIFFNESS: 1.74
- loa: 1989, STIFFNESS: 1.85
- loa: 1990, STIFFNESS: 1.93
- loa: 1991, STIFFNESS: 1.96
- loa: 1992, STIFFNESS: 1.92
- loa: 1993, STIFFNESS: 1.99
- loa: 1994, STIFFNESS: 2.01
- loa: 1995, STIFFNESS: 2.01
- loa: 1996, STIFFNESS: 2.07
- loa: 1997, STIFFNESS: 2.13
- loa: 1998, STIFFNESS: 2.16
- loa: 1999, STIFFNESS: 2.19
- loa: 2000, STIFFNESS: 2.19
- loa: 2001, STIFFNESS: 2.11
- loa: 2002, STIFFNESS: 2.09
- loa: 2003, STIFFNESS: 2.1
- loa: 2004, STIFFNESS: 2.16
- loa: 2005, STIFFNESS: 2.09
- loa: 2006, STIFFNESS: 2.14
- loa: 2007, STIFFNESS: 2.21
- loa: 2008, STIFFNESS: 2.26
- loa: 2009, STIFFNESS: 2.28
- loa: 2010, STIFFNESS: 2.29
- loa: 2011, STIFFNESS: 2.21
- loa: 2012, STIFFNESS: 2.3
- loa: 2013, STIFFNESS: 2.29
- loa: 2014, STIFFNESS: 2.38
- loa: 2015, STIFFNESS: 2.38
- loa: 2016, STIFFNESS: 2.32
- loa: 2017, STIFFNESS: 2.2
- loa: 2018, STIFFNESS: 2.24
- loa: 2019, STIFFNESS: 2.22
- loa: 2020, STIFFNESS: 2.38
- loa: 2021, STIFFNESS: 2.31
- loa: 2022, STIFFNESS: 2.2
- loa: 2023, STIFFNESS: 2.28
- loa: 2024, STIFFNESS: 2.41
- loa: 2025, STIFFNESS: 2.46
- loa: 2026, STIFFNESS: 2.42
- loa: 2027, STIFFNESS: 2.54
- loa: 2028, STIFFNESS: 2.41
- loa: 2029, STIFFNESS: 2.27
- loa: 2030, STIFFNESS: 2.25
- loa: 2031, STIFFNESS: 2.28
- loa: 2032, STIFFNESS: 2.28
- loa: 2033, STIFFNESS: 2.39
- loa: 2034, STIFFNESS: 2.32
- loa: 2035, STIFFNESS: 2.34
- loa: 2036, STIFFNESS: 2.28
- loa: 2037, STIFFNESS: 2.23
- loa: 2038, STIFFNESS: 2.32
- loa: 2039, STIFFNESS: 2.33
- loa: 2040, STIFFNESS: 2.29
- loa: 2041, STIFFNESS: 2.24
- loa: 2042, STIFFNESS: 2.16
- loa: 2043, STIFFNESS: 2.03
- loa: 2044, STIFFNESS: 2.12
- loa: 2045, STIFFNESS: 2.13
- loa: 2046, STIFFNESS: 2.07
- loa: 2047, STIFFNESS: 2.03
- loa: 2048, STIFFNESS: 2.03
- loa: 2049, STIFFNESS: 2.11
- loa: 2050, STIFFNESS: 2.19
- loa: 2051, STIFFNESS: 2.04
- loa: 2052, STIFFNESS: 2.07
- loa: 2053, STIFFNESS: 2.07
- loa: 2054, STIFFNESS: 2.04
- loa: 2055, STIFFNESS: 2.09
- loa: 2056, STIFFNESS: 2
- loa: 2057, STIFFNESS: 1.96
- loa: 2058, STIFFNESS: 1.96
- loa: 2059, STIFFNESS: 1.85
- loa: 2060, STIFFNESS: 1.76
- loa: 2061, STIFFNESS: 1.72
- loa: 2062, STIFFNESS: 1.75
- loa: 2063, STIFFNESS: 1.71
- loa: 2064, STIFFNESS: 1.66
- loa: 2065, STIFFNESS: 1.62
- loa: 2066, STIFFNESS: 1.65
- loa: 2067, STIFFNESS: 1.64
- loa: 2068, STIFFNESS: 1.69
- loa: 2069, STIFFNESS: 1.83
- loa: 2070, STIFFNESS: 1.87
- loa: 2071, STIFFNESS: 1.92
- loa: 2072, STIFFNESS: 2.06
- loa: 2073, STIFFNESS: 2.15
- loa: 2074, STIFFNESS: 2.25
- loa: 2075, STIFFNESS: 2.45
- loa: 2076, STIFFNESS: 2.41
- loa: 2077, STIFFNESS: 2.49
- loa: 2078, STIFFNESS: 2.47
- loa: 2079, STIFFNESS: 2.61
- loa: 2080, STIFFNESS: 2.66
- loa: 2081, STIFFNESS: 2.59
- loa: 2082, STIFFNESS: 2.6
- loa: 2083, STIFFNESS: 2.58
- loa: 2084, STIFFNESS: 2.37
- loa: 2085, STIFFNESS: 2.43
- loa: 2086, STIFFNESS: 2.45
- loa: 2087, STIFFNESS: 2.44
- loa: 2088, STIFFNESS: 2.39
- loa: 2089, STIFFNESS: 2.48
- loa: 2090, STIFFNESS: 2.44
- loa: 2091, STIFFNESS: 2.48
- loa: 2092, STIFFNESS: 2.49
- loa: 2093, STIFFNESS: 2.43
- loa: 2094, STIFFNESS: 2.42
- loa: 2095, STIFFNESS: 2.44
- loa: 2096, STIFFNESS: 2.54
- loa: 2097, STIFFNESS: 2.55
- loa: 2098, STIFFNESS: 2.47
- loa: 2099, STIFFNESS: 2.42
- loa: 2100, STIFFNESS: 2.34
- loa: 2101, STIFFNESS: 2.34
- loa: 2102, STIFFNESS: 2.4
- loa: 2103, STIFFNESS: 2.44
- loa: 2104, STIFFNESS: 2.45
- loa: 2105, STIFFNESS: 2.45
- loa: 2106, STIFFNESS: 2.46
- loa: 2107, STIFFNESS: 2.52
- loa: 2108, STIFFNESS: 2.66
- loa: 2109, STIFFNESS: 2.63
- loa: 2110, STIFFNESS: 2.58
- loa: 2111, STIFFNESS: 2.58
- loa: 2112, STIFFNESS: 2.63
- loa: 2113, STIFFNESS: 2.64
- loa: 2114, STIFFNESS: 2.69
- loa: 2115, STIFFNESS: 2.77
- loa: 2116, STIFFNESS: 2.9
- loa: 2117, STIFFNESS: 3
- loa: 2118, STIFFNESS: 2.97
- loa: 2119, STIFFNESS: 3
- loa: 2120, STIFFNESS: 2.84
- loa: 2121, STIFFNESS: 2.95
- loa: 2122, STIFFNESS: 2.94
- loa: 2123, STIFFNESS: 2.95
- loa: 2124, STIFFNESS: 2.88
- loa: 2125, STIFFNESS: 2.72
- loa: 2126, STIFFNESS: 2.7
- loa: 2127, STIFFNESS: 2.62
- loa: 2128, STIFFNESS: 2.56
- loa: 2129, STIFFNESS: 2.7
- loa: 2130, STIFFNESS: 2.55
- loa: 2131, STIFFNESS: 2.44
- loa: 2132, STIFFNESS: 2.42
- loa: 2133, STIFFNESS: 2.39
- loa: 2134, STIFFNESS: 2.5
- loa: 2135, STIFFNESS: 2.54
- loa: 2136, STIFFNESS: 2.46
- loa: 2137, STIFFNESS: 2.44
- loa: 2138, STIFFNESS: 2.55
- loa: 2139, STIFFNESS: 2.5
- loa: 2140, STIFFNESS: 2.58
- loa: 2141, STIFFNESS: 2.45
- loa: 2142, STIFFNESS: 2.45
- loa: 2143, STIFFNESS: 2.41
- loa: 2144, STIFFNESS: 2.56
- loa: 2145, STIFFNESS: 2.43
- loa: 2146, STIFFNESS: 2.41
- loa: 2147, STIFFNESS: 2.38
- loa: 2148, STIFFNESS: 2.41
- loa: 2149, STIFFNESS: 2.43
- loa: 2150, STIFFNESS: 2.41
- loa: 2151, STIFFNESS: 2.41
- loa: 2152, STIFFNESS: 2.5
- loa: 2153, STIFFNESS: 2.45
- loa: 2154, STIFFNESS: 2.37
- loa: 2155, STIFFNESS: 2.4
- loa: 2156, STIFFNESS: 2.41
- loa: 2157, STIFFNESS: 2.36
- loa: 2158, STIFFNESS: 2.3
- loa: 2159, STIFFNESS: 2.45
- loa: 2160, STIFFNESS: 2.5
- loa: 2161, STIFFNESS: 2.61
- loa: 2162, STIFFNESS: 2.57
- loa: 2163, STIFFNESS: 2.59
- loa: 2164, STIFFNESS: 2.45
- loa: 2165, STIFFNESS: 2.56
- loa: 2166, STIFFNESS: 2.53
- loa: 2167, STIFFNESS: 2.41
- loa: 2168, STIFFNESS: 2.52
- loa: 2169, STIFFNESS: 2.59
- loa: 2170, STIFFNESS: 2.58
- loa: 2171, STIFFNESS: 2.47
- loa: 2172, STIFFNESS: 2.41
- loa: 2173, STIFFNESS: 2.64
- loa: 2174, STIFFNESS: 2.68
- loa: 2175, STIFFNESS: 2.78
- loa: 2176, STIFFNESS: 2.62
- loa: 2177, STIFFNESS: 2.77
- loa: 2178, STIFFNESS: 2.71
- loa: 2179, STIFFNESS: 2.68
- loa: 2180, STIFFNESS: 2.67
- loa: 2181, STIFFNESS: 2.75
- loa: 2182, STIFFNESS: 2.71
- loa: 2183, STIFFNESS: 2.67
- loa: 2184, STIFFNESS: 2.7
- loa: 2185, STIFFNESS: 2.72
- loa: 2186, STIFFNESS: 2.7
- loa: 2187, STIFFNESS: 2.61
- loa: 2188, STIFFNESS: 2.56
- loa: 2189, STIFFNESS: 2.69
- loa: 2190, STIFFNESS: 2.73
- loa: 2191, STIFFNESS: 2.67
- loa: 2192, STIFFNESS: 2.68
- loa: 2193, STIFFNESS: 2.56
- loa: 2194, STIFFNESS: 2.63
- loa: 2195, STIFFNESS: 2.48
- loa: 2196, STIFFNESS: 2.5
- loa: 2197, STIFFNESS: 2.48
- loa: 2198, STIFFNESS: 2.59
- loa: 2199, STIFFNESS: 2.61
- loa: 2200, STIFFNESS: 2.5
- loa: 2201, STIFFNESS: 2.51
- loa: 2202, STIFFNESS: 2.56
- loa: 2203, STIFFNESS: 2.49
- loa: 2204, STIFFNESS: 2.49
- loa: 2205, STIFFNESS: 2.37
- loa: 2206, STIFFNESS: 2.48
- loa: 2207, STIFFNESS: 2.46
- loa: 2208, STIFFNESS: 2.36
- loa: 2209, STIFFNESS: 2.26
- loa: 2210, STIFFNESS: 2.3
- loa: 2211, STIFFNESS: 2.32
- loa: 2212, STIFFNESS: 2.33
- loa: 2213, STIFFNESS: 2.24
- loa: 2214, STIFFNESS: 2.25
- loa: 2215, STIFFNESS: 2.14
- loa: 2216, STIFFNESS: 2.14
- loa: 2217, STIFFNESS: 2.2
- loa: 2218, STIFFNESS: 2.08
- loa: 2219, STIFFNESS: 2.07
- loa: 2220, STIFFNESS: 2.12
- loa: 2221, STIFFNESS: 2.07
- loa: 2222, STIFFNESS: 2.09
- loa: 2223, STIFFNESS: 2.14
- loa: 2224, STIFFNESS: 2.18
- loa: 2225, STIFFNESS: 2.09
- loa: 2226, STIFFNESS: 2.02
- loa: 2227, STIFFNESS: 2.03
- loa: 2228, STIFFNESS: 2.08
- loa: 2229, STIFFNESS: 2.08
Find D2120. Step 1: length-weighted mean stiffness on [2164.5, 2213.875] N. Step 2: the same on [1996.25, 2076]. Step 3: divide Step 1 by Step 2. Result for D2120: 1.19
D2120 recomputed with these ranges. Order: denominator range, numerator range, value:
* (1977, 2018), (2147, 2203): 1.26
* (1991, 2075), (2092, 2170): 1.20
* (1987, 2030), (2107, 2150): 1.20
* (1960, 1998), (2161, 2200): 1.24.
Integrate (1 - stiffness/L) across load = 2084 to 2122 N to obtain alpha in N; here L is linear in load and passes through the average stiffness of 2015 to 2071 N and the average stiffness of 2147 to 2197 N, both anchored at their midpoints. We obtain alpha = -4.1 N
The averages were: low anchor 2.11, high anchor 2.56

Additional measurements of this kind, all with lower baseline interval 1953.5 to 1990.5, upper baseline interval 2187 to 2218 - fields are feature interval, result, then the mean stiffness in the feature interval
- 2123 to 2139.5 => -1.4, 2.57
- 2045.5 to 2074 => 4.6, 1.92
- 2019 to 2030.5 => -0.5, 2.35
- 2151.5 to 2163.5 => -0.3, 2.46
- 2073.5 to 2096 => -1.5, 2.47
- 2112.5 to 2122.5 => -2.2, 2.87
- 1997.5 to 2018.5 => 0.1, 2.22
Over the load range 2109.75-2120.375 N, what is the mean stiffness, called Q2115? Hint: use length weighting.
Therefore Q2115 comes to 2.79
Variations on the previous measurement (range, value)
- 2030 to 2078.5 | 2.07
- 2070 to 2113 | 2.45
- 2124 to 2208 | 2.54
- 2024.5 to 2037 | 2.35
